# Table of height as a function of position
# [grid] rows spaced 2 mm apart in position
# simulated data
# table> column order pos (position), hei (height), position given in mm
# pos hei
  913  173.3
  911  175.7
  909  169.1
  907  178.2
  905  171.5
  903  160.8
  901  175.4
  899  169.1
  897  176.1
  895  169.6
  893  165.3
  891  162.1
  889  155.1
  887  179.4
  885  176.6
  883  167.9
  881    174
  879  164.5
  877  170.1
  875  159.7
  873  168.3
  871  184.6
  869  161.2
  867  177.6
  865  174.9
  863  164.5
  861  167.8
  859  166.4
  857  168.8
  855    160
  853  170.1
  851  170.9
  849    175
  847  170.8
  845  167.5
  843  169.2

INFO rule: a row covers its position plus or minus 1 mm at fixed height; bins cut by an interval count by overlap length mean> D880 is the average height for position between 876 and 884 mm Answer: 169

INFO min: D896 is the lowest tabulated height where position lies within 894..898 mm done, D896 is 169.6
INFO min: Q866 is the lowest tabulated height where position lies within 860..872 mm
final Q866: 161.2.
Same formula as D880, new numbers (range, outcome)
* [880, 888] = 174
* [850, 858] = 167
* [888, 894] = 161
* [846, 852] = 172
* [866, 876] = 170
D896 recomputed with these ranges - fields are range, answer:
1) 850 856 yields 160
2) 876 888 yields 164.5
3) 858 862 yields 166.4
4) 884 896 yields 155.1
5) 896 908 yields 160.8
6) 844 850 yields 167.5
